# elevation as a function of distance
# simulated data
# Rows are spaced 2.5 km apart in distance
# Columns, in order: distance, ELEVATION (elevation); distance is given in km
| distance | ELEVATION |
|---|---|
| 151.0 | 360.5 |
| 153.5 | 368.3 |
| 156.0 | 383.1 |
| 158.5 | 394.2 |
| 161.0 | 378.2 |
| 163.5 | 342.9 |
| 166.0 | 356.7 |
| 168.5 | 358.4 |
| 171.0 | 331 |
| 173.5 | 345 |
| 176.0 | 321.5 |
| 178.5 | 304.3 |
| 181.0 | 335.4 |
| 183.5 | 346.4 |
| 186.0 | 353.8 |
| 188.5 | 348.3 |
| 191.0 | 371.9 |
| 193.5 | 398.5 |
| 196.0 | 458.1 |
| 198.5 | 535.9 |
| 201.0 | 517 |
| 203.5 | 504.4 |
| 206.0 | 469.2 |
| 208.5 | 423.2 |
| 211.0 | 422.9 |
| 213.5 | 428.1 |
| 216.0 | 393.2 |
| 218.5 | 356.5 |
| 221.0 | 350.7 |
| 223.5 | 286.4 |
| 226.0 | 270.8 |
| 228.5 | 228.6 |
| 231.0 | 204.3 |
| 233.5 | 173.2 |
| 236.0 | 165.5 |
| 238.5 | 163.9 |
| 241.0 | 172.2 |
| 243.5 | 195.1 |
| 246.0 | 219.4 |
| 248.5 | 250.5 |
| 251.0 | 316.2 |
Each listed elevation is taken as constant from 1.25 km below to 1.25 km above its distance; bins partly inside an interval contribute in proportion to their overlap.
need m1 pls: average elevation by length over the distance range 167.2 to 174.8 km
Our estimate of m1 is 345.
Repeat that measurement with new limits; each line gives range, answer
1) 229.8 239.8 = 177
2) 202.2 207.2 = 487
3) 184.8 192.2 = 358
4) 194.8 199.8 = 498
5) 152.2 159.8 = 382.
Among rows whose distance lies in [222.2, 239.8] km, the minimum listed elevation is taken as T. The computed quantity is 163.9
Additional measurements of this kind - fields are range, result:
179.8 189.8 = 335.4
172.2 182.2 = 304.3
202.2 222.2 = 350.7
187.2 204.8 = 348.3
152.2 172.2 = 331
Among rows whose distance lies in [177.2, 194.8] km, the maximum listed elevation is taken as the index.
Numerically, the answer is 398.5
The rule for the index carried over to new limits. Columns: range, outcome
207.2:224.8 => 428.1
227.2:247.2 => 228.6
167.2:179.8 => 358.4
